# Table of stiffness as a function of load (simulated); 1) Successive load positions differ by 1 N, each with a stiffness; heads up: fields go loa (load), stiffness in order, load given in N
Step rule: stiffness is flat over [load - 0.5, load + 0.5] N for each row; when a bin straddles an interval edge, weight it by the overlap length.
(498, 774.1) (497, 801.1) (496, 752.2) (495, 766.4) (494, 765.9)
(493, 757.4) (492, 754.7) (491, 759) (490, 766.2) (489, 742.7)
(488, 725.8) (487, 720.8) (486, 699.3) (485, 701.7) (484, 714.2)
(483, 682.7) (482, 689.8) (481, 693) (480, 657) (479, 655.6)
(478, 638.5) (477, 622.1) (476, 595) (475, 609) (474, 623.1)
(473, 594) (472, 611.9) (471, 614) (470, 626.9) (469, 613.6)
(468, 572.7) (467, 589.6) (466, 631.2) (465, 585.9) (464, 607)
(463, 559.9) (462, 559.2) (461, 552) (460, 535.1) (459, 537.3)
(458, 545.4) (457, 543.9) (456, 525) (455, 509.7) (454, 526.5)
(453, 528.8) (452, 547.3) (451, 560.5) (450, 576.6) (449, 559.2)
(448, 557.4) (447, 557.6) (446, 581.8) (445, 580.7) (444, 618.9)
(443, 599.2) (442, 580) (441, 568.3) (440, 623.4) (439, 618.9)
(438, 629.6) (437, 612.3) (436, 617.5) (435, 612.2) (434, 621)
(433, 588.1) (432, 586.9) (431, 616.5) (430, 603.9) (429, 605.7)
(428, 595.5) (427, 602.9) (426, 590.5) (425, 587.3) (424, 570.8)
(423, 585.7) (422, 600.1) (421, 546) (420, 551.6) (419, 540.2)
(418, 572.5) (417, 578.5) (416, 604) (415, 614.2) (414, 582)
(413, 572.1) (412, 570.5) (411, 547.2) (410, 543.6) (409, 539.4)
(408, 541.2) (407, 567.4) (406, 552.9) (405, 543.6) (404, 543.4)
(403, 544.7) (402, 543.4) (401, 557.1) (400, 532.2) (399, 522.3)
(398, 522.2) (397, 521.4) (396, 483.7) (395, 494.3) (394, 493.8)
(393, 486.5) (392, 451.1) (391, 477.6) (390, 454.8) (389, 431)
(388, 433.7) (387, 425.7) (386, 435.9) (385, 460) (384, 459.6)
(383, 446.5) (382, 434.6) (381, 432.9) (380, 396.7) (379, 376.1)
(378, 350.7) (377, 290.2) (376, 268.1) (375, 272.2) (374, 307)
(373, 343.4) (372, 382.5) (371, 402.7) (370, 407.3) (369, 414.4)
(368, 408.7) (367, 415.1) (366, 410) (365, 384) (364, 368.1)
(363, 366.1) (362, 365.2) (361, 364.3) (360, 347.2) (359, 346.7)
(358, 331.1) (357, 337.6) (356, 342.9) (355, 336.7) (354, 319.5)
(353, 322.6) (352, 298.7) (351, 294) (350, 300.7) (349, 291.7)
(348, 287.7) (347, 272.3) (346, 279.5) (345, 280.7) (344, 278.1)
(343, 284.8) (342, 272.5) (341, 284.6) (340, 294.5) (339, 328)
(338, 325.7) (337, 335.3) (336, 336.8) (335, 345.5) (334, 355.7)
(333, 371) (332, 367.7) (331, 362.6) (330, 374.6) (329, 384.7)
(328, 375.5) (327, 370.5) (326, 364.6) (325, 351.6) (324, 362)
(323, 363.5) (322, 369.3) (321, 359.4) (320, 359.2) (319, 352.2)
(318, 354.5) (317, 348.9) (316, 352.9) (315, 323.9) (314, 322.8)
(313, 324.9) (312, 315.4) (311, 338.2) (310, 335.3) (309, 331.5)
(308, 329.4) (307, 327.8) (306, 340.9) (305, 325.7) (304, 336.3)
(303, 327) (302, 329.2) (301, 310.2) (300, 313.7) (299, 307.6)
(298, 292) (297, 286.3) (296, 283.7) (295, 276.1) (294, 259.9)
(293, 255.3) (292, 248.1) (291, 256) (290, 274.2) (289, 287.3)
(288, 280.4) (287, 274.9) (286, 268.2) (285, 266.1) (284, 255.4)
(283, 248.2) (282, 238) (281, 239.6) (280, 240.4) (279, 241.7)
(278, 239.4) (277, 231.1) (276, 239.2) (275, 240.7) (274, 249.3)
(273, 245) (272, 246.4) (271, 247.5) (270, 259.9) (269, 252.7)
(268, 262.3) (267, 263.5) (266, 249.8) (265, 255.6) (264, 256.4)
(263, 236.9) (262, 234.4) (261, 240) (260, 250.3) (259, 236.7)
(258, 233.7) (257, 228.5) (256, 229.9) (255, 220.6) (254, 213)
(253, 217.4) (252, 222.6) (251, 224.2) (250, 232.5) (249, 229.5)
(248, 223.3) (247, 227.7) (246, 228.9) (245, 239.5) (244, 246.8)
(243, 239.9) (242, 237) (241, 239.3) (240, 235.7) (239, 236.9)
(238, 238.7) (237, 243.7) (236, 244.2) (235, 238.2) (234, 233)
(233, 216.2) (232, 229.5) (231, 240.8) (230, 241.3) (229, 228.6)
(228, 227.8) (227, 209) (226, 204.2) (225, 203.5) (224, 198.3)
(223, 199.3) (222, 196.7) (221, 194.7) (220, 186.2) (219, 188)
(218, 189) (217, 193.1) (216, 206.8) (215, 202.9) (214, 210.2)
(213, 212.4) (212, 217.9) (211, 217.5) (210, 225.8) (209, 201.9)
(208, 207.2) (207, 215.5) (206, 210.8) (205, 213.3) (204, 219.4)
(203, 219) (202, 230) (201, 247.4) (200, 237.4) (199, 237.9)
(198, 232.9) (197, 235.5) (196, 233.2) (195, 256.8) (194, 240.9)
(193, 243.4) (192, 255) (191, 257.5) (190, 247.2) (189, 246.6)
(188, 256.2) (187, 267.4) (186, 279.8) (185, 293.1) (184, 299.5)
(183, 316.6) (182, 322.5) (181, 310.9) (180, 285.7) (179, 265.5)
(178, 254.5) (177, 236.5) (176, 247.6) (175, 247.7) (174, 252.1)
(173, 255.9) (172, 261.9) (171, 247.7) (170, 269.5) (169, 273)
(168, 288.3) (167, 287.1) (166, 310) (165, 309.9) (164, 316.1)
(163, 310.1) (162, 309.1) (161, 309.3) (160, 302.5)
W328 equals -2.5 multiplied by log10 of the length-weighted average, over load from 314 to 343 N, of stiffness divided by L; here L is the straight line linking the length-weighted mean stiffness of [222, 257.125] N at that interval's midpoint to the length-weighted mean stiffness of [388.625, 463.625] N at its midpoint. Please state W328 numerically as 0.11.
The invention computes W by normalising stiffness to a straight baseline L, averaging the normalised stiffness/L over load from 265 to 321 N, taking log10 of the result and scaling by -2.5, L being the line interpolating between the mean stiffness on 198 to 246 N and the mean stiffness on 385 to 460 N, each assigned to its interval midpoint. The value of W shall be 0.18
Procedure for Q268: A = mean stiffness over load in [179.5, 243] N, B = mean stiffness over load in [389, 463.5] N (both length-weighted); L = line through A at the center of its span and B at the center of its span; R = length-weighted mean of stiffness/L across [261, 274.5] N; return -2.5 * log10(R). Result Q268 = 0.26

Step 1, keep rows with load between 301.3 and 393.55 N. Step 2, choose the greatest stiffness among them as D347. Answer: 486.5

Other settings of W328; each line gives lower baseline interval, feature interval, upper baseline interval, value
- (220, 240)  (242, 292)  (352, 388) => 0.07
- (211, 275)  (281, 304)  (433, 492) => 0.13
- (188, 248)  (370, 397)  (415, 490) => 0.19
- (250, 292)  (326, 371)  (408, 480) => 0.17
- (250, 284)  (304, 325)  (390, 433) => 0.00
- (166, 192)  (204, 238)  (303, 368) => 0.33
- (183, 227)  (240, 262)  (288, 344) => 0.16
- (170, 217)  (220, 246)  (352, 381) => 0.20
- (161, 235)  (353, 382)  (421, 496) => 0.32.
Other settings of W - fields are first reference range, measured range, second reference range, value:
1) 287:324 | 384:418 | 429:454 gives -0.02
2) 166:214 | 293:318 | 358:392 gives 0.07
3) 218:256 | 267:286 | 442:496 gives 0.18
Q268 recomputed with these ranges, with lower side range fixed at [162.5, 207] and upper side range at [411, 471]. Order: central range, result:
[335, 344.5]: 0.426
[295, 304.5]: 0.297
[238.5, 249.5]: 0.385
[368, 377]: 0.376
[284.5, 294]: 0.414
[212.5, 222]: 0.457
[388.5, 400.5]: 0.072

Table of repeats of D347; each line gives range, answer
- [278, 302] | 329.2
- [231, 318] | 354.5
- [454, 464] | 607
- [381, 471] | 631.2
